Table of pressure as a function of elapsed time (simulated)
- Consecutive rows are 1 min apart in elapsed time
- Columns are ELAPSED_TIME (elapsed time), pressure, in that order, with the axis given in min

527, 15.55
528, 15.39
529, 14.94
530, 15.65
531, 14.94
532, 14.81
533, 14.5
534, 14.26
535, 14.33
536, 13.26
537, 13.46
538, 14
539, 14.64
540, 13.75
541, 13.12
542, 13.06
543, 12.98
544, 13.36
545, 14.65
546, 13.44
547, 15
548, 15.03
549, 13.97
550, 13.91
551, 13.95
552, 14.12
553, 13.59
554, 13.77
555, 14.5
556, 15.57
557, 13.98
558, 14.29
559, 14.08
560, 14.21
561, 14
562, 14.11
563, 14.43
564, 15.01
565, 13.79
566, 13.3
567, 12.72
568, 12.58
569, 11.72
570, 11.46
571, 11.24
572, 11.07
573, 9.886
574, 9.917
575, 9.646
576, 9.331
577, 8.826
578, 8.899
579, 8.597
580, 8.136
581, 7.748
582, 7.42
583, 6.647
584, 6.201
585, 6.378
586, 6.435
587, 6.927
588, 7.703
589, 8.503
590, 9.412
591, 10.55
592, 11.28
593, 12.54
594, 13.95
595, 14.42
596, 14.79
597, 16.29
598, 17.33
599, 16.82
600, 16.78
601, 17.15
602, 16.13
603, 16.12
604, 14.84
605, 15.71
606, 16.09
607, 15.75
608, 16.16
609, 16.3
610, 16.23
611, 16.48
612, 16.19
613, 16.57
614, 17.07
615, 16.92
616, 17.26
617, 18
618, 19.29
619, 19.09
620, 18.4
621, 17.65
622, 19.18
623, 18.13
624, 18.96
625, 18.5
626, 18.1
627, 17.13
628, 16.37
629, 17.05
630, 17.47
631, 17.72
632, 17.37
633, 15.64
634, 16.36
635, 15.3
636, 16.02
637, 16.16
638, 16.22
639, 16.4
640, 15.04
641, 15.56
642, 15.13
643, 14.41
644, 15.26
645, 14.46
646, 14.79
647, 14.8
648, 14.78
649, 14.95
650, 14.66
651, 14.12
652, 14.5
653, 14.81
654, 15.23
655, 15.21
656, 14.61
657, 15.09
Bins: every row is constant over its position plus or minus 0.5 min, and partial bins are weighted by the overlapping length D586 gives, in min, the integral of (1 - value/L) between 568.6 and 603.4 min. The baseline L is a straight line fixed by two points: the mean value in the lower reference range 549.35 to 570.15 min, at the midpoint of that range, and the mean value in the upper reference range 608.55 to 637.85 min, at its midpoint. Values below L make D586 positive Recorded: 9.8 min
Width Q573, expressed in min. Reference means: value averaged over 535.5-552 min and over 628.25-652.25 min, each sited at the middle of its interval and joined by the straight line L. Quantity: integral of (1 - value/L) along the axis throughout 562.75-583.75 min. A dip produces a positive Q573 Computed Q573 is 5.7 min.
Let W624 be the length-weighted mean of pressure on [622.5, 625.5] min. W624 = 18.5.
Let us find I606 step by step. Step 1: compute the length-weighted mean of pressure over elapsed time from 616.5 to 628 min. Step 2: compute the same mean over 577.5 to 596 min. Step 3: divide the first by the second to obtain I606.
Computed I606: 2.0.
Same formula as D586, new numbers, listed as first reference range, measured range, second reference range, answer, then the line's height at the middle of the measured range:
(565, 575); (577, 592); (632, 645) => 5.38 min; 12.4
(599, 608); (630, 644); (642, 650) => -0.84 min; 15.1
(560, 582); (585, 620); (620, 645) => -1.24 min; 14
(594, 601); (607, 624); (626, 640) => -1.19 min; 16.3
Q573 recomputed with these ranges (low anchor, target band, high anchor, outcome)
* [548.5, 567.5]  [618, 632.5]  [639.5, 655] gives -3.3 min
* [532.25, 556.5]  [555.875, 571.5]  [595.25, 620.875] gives 1.4 min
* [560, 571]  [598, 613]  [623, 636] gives -0.5 min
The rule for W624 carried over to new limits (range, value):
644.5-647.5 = 14.7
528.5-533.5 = 15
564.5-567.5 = 13.3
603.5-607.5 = 15.6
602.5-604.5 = 15.5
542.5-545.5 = 13.7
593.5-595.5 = 14.2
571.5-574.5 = 10.3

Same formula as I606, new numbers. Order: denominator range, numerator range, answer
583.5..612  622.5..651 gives 1.21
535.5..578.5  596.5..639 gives 1.30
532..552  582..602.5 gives 0.84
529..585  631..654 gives 1.22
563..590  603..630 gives 1.77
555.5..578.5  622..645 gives 1.34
